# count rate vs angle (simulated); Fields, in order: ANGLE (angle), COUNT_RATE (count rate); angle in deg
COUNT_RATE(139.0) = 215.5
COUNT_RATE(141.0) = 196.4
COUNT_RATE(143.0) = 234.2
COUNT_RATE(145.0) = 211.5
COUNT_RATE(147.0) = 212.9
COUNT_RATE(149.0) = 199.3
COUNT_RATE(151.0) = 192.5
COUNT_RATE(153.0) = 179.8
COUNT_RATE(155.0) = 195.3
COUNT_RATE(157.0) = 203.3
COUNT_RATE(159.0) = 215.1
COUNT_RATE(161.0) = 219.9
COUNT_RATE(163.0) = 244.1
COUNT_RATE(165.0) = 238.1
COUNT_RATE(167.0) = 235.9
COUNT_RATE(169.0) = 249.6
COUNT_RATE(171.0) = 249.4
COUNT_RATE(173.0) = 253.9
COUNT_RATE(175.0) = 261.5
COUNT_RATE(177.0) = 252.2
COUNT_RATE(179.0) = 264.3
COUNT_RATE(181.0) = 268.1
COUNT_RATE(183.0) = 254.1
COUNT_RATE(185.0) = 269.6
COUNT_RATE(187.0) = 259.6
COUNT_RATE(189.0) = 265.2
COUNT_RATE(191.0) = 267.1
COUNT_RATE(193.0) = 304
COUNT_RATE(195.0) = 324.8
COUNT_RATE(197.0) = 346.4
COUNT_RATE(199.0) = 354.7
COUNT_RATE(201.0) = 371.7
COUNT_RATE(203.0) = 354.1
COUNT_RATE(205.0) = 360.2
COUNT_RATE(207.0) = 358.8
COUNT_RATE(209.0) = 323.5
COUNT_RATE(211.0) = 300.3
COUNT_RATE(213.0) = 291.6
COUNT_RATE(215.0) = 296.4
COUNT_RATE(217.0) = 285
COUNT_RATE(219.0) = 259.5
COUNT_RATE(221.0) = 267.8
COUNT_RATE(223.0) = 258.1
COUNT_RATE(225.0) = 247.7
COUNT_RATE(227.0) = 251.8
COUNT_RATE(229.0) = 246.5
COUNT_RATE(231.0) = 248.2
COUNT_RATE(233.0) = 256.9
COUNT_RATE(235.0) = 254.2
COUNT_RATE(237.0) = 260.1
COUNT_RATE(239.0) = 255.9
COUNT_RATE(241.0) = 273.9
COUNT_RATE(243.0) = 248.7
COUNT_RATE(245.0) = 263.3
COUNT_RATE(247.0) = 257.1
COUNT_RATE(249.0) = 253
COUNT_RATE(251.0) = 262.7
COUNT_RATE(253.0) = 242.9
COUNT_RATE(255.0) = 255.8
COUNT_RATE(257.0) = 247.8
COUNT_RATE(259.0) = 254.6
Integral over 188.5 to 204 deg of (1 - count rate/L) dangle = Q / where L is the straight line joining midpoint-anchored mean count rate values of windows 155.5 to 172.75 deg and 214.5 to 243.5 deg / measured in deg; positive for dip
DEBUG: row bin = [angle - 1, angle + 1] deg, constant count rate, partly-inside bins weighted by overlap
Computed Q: -4.99 deg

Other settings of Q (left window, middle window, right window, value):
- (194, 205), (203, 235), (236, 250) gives 2.69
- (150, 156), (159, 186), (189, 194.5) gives -1.42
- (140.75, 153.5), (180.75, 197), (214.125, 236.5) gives -3.19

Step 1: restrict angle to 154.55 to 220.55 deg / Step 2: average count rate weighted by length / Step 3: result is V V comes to 279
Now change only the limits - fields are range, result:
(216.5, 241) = 258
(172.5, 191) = 261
